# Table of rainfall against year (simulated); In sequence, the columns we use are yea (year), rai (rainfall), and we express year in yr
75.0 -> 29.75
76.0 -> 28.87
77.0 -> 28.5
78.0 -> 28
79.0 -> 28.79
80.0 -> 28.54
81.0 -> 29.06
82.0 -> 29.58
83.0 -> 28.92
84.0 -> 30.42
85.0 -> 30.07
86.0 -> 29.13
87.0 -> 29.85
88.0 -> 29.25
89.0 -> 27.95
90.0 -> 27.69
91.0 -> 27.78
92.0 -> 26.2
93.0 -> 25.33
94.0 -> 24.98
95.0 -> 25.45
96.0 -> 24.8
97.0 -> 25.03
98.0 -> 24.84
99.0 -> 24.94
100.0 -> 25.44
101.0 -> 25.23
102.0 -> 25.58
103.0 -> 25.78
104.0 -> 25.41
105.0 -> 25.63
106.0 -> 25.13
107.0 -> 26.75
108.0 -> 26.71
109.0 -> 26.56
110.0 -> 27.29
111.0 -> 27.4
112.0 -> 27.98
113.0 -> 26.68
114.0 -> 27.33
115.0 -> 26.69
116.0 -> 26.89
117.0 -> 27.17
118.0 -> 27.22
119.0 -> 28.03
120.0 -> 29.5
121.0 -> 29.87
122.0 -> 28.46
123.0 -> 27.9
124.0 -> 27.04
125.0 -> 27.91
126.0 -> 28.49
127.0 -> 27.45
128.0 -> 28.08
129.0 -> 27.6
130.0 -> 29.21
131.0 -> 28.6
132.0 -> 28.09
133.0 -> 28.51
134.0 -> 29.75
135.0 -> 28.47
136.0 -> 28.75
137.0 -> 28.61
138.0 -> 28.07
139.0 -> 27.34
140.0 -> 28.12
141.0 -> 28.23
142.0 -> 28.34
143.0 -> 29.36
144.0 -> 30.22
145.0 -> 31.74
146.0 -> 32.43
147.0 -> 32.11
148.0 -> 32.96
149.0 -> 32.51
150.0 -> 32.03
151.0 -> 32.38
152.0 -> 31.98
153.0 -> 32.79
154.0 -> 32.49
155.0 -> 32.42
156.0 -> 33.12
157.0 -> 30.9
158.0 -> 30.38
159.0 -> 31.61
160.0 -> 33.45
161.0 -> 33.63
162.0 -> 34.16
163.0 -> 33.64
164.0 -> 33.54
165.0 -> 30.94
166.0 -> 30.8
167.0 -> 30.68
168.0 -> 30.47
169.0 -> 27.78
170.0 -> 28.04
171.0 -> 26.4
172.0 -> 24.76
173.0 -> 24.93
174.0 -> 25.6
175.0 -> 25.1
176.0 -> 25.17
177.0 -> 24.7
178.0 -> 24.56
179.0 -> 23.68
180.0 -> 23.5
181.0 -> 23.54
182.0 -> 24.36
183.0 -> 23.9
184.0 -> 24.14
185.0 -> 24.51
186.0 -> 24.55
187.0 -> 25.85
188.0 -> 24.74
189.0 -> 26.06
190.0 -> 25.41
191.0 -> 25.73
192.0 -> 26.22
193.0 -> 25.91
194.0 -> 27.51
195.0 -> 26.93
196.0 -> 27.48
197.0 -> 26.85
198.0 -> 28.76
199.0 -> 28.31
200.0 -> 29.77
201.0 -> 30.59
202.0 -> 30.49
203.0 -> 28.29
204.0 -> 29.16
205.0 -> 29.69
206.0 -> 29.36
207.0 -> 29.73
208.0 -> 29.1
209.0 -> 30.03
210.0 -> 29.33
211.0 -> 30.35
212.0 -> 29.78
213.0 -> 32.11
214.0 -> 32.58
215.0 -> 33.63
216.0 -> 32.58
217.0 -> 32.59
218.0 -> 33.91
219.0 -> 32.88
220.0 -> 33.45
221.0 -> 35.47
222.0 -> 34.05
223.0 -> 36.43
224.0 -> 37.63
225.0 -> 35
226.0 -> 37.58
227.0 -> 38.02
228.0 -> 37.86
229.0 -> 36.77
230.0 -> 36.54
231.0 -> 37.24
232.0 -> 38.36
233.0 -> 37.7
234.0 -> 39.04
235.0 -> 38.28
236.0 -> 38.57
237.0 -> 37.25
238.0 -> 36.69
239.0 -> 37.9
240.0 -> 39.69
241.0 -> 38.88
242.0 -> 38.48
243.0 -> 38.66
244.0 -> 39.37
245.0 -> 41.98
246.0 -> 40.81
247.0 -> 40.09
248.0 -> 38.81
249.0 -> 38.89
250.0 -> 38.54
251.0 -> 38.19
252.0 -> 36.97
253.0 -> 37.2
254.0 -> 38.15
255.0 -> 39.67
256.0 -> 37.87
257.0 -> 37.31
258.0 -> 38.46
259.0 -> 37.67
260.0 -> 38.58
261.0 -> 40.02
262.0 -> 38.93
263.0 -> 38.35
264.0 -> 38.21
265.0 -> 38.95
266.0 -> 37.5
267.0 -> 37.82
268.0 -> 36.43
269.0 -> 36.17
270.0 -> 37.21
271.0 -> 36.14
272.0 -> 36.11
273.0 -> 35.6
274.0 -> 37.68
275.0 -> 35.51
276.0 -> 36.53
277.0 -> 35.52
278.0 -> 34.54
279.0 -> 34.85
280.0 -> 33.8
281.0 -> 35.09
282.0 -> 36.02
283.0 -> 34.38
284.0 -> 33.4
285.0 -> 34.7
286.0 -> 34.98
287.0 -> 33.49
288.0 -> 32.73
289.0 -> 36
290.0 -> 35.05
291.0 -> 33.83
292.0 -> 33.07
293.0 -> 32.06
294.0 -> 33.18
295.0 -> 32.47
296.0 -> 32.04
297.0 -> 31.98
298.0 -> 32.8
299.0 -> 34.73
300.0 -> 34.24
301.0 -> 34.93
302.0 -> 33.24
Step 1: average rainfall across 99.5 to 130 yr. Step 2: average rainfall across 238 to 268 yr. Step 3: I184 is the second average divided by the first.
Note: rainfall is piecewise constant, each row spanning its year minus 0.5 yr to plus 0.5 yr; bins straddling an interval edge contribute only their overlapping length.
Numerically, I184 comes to 1.42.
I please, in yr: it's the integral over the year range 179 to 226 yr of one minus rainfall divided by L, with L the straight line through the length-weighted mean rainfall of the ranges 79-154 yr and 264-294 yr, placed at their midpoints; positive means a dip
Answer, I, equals 4.2 yr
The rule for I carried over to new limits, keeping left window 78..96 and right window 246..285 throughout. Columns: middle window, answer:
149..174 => 0.7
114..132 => 1.2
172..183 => 2.8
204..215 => 1.3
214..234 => -0.4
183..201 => 3.8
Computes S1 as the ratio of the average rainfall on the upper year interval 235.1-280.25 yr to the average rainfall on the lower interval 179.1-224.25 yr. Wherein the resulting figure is 1.31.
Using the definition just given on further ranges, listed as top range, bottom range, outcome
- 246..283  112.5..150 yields 1.30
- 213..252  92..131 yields 1.38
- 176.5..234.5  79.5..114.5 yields 1.12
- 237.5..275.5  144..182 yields 1.28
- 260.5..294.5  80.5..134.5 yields 1.30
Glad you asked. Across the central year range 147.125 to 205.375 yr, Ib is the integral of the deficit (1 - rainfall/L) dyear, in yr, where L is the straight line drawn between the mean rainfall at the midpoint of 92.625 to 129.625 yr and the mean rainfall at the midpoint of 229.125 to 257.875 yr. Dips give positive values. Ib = 7.0 yr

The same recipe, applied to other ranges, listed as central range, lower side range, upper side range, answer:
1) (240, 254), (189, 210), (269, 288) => -2.82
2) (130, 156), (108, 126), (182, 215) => -2.39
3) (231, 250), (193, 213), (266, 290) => -3.87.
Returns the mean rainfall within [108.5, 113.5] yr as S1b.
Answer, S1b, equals 27.2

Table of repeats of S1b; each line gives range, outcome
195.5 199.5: 27.9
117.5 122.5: 28.6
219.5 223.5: 34.9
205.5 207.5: 29.5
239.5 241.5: 39.3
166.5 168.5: 30.6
